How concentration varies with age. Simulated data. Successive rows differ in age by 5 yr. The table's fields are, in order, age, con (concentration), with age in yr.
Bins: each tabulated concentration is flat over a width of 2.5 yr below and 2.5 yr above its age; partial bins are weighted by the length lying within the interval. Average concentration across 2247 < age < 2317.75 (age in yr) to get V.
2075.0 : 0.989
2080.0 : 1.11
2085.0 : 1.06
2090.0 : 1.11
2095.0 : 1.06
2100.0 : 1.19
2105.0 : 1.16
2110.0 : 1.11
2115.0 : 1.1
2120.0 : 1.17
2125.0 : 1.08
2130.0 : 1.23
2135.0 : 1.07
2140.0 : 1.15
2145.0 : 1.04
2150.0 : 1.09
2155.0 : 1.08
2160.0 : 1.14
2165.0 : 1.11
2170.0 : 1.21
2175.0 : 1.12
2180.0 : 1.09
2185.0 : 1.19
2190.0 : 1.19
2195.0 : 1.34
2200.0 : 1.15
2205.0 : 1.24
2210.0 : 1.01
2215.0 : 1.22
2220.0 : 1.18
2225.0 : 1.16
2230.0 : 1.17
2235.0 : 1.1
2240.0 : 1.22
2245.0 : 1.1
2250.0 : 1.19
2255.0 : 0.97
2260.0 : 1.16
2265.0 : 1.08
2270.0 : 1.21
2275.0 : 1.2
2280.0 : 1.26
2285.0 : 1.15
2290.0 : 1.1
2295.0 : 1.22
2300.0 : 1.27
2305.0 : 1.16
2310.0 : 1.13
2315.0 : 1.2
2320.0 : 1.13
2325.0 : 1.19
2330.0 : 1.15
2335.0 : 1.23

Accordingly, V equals 1.16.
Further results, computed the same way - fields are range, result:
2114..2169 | 1.12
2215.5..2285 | 1.16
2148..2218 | 1.16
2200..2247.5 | 1.16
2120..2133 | 1.15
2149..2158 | 1.09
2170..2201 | 1.18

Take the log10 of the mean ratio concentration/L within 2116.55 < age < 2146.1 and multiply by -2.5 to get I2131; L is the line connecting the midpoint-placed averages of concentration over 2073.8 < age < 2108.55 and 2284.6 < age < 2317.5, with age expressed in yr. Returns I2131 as -0.01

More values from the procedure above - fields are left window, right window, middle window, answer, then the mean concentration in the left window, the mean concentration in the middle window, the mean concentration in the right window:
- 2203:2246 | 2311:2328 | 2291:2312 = -0.021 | 1.16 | 1.19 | 1.17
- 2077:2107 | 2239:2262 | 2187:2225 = -0.065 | 1.11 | 1.19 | 1.12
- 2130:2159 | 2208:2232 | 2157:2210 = -0.040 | 1.1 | 1.17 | 1.15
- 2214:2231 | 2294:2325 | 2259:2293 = 0.014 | 1.18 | 1.17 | 1.18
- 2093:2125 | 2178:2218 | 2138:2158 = 0.059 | 1.13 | 1.09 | 1.18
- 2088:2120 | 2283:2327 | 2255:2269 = 0.057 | 1.13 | 1.1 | 1.17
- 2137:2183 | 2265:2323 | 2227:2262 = 0.025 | 1.11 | 1.13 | 1.18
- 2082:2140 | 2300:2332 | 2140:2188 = 0.013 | 1.12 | 1.12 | 1.17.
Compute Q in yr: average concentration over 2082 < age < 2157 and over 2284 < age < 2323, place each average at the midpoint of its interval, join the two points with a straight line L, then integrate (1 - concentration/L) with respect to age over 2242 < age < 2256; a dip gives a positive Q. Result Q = 0.6 yr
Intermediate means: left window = 1.11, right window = 1.17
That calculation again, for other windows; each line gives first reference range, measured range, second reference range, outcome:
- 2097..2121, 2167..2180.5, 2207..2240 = -0.01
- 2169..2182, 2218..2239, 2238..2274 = -0.42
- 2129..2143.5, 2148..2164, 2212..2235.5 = 0.53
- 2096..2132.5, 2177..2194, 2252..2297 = -0.37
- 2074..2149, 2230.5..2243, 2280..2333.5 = -0.08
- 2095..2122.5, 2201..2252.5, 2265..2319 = 0.37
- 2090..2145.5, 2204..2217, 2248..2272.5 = -0.26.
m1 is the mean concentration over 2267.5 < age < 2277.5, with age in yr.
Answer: 1.21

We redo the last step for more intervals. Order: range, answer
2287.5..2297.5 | 1.16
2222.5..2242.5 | 1.16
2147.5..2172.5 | 1.13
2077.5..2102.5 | 1.11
